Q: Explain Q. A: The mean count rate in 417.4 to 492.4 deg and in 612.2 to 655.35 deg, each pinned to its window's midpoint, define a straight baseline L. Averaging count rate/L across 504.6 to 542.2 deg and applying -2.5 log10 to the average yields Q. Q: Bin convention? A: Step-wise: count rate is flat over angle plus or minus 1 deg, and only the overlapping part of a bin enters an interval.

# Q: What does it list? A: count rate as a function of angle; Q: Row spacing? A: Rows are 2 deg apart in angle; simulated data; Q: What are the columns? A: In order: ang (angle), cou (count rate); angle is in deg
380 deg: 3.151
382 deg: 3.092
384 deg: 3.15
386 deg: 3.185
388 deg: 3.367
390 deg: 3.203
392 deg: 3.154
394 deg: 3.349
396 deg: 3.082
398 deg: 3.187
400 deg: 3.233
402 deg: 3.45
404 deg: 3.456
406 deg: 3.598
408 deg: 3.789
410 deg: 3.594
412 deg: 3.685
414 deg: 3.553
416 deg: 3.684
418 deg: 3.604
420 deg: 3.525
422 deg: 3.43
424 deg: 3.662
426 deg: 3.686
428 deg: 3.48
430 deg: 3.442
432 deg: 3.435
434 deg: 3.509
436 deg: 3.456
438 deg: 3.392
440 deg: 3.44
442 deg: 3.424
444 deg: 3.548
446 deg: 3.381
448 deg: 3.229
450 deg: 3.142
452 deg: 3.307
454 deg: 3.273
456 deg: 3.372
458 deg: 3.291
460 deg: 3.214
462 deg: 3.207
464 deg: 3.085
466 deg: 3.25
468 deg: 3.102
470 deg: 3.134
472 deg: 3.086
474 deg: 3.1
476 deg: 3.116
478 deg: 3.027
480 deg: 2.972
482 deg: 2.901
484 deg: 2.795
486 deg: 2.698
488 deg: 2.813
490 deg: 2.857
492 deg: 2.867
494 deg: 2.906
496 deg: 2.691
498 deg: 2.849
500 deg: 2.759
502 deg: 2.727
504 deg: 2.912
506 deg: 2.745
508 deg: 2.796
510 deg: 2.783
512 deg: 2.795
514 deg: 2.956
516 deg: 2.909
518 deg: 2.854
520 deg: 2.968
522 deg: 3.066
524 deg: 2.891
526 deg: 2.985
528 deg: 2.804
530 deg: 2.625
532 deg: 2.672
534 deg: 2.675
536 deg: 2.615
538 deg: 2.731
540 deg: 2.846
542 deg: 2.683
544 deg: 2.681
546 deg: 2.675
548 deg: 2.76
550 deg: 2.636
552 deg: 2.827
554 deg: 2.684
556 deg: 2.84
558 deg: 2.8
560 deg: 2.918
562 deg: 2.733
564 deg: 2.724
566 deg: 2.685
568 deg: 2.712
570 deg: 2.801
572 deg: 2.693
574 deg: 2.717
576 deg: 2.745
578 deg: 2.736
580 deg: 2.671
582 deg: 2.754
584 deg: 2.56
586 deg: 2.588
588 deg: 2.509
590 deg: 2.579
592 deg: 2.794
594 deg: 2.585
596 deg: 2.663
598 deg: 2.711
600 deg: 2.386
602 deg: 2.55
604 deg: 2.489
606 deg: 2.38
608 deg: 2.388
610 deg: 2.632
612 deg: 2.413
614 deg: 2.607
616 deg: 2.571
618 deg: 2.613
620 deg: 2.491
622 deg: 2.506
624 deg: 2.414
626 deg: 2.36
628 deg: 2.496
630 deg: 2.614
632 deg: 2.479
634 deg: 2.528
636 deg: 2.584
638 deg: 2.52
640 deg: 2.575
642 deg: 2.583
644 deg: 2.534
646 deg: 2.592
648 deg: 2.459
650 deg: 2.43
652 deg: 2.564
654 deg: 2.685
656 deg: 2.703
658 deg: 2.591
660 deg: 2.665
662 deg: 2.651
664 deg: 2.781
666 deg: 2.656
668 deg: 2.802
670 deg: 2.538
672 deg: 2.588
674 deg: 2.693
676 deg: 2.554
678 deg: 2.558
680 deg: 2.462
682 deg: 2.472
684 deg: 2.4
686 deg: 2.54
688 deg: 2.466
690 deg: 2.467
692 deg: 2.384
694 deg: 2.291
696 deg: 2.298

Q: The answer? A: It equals 0.06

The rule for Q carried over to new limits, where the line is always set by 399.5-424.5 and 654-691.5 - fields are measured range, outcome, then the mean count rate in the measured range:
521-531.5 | 0.098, 2.86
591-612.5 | 0.123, 2.55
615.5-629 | 0.118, 2.49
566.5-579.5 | 0.088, 2.73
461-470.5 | 0.068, 3.16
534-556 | 0.131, 2.72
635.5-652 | 0.067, 2.53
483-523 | 0.138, 2.84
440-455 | 0.030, 3.34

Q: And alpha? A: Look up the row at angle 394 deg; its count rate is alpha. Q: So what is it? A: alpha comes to 3.349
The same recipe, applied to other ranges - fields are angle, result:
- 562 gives 2.733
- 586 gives 2.588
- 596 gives 2.663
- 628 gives 2.496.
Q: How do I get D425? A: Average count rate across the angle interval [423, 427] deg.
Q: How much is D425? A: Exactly 3.67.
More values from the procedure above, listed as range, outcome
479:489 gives 2.84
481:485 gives 2.85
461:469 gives 3.16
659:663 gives 2.66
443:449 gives 3.39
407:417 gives 3.66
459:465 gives 3.17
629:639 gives 2.54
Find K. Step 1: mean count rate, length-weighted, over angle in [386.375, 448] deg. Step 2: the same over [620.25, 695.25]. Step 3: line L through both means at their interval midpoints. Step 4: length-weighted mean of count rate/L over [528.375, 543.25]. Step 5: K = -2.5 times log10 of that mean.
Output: 0.117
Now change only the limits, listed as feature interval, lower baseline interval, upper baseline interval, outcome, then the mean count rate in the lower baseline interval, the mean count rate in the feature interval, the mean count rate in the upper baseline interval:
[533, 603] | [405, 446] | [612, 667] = 0.08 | 3.54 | 2.69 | 2.56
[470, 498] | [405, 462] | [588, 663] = 0.11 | 3.46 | 2.92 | 2.55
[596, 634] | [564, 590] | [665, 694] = 0.05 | 2.68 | 2.51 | 2.53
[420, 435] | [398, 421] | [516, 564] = -0.03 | 3.54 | 3.52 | 2.78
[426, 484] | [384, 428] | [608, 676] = 0.00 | 3.45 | 3.26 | 2.57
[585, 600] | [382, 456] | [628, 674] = 0.07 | 3.41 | 2.62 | 2.6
